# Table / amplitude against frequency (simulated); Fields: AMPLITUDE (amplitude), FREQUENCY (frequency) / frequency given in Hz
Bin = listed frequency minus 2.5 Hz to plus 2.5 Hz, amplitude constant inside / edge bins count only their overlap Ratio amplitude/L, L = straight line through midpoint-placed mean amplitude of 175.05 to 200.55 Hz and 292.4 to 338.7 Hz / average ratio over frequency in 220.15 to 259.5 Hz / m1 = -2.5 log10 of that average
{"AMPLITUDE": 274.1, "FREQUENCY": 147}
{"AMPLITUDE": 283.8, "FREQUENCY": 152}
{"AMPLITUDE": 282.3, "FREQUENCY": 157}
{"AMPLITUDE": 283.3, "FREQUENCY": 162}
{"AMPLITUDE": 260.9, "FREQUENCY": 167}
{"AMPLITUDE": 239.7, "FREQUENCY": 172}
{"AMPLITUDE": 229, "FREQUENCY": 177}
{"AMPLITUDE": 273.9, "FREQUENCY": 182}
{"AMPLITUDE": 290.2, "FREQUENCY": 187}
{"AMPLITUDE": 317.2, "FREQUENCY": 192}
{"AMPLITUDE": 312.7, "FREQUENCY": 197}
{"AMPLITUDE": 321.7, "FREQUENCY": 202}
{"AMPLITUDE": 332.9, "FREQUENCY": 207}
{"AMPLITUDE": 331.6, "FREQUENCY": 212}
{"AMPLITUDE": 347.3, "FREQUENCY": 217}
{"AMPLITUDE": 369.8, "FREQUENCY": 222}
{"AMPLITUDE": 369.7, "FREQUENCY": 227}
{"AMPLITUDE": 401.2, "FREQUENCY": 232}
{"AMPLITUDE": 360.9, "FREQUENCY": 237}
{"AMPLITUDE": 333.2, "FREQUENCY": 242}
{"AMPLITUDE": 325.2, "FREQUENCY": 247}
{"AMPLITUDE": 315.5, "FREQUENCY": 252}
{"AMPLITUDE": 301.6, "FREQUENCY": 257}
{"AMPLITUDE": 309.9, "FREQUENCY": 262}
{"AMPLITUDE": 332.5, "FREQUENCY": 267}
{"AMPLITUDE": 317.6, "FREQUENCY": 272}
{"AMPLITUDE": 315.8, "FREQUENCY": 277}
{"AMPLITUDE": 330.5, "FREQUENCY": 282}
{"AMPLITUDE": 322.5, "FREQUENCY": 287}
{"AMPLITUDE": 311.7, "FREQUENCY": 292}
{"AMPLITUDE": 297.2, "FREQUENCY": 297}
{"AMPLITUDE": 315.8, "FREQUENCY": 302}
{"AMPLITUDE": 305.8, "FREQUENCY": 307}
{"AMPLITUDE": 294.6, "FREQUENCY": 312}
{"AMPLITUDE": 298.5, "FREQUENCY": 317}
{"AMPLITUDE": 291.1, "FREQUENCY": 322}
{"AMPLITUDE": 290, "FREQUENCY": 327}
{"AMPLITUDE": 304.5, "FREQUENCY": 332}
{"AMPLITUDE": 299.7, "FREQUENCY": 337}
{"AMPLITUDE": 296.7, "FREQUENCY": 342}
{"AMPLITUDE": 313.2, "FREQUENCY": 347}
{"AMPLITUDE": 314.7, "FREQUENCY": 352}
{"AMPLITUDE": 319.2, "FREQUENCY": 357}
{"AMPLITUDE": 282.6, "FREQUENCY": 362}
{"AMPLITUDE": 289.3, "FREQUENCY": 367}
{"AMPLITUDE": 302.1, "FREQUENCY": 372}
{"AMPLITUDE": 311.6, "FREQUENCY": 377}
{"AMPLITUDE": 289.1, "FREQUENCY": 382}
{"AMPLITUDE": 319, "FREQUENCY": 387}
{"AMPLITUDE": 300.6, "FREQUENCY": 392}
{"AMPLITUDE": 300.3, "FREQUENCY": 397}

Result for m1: -0.18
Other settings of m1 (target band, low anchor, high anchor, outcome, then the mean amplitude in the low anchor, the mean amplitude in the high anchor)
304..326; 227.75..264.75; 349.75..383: 0.07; 337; 302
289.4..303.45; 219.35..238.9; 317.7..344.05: 0.05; 376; 297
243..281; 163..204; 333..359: -0.09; 280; 308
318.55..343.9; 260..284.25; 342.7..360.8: 0.06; 321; 311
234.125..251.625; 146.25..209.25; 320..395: -0.16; 285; 302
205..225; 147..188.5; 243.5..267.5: -0.18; 268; 316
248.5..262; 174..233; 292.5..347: 0.01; 322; 300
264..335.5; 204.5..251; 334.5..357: 0.05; 351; 308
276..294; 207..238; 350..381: 0.05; 361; 302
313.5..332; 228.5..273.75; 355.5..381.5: 0.06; 334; 299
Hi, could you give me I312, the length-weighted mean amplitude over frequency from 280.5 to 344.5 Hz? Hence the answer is 304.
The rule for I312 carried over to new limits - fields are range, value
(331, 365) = 304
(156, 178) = 260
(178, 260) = 330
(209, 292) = 336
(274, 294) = 320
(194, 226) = 337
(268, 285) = 322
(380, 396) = 303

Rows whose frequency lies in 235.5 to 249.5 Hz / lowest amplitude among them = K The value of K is 325.2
